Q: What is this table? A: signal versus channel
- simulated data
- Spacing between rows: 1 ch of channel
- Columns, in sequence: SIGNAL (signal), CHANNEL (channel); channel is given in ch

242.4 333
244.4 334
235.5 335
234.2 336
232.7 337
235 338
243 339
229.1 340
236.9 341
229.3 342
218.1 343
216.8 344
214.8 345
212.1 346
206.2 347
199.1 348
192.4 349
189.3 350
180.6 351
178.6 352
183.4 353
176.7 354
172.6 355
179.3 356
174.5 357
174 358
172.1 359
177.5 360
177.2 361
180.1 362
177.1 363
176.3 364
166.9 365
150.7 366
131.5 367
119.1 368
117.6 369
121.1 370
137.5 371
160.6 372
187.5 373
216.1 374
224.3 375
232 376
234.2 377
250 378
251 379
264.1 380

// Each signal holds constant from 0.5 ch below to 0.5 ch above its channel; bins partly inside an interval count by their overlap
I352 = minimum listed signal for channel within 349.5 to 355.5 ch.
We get 172.6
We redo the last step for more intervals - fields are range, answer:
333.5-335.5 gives 235.5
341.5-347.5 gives 206.2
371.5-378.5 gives 160.6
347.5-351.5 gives 180.6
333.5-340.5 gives 229.1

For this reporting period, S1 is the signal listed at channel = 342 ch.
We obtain 229.3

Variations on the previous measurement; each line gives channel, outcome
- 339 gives 243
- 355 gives 172.6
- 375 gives 224.3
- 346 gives 212.1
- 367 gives 131.5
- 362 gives 180.1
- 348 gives 199.1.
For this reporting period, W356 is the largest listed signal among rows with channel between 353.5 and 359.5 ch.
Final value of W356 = 179.3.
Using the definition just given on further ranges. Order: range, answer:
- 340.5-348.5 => 236.9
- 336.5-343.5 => 243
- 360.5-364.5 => 180.1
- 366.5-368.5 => 131.5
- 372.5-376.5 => 232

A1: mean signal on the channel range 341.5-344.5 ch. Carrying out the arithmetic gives 221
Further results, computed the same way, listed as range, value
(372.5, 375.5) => 209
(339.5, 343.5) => 228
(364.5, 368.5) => 142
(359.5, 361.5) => 177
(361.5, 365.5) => 175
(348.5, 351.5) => 187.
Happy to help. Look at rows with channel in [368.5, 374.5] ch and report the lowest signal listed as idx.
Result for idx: 117.6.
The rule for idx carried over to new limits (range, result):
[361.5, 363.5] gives 177.1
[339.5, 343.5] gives 218.1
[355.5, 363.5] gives 172.1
